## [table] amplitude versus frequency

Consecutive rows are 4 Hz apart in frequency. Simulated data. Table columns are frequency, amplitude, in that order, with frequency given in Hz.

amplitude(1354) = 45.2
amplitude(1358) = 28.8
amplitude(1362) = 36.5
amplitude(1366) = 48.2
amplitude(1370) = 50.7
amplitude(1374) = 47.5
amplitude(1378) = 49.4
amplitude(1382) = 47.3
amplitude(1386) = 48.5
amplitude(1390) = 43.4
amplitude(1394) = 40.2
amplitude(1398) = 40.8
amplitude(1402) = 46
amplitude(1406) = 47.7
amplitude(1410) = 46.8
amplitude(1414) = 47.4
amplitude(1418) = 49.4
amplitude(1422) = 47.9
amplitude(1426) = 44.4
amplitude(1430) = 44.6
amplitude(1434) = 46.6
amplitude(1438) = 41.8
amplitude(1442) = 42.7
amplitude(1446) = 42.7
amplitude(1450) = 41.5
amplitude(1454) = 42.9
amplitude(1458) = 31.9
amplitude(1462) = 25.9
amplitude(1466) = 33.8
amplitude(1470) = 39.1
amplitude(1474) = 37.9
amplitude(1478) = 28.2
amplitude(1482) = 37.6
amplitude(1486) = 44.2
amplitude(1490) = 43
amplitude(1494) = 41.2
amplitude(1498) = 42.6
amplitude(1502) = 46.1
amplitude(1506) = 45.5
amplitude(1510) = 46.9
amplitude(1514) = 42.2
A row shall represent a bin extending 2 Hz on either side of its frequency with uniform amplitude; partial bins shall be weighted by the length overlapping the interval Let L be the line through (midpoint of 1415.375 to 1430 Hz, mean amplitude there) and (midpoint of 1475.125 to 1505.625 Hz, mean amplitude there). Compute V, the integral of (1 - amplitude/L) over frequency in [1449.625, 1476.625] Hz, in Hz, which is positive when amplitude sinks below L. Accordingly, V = 4.7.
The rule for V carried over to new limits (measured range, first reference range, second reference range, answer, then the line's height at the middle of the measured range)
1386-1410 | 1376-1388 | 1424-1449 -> 1.4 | 47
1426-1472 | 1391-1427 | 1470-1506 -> 3.6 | 42.9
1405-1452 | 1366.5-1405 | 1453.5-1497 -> -4.0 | 41.7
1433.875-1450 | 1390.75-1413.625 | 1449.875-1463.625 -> -2.3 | 37.6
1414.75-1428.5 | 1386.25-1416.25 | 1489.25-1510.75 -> -0.7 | 44.7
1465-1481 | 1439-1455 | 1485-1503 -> 2.9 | 42.8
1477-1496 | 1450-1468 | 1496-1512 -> 0.8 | 41.1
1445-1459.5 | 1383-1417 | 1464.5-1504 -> 0.7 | 41.7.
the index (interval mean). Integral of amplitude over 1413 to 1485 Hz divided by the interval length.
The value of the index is 40.3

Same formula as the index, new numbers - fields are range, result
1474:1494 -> 38.5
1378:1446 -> 45.4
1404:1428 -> 47.3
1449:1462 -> 36.6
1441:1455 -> 42.4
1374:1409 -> 45.6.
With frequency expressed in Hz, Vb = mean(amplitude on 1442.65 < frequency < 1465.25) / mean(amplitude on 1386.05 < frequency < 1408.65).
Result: 0.84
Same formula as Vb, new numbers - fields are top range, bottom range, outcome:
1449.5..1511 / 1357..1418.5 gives 0.87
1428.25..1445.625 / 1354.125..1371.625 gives 1.06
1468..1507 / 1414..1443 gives 0.89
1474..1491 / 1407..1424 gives 0.79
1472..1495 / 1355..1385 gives 0.87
